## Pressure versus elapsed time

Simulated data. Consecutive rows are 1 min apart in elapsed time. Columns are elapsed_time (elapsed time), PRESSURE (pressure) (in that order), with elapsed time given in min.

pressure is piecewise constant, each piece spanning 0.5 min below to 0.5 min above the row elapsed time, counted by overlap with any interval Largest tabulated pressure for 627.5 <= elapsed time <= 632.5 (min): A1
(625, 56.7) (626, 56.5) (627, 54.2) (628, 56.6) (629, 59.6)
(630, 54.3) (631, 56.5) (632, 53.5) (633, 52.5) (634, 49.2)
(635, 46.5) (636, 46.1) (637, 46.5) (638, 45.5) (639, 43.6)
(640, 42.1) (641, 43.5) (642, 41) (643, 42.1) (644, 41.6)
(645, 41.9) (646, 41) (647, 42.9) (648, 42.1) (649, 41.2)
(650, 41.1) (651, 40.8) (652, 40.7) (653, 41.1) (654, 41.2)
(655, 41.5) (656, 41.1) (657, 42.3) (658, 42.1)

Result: 59.6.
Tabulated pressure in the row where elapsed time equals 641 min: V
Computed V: 43.5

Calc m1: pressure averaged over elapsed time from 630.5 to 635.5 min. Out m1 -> 51.6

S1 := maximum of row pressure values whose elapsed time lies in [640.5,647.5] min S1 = 43.5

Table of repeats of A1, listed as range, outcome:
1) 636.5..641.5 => 46.5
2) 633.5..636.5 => 49.2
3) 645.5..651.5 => 42.9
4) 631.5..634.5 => 53.5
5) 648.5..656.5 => 41.5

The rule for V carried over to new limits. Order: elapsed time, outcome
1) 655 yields 41.5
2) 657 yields 42.3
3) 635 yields 46.5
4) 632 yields 53.5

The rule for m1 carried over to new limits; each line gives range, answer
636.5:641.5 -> 44.2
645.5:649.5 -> 41.8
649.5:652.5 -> 40.9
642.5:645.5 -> 41.9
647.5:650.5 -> 41.5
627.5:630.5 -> 56.8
